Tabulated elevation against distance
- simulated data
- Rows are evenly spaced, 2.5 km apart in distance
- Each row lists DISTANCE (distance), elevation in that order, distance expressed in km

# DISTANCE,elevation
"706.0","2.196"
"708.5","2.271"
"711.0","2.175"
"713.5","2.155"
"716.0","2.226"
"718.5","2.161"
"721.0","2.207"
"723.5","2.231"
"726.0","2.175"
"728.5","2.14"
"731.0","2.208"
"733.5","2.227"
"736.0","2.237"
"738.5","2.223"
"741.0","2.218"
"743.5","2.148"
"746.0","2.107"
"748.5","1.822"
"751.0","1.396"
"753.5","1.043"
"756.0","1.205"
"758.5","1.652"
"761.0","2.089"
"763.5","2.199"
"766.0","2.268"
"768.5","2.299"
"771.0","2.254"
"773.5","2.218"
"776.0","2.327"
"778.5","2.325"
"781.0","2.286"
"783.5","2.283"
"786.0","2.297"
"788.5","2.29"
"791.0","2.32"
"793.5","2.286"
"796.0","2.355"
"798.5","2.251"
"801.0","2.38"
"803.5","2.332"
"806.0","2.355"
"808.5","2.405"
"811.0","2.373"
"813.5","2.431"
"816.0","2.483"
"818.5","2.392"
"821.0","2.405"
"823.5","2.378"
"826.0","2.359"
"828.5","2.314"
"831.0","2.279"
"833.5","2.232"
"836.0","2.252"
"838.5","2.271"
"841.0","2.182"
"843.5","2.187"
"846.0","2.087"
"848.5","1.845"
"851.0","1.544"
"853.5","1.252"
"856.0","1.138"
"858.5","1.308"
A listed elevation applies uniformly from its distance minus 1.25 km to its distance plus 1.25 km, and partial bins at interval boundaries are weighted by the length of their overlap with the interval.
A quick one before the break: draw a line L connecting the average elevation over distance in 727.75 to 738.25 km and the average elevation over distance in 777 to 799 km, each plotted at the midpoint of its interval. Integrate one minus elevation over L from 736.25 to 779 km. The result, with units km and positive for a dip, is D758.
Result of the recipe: 5.0 km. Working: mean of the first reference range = 2.21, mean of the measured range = 1.99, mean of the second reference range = 2.3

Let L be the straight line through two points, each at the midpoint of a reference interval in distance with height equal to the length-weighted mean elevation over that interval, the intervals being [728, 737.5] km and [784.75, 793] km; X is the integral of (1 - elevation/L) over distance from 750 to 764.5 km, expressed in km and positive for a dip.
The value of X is 4.3 km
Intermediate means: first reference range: 2.21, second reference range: 2.3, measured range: 1.59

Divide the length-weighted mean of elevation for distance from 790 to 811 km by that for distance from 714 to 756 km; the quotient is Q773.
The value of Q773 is 1.15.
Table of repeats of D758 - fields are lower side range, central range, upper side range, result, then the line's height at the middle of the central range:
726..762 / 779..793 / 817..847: -1.4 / 2.09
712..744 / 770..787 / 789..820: 0.2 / 2.31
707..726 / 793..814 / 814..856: -2.0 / 2.15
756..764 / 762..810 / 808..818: -4.2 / 2.12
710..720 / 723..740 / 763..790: 0.0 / 2.21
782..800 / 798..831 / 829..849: -1.9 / 2.24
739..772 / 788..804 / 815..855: -2.3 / 2.03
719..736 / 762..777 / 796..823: 0.2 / 2.29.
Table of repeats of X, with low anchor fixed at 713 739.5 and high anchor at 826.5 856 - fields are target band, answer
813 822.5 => -1.75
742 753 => 1.76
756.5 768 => 0.68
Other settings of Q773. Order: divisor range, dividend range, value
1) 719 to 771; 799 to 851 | 1.13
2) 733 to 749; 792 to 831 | 1.10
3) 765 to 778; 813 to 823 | 1.06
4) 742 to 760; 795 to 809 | 1.43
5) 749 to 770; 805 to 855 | 1.24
